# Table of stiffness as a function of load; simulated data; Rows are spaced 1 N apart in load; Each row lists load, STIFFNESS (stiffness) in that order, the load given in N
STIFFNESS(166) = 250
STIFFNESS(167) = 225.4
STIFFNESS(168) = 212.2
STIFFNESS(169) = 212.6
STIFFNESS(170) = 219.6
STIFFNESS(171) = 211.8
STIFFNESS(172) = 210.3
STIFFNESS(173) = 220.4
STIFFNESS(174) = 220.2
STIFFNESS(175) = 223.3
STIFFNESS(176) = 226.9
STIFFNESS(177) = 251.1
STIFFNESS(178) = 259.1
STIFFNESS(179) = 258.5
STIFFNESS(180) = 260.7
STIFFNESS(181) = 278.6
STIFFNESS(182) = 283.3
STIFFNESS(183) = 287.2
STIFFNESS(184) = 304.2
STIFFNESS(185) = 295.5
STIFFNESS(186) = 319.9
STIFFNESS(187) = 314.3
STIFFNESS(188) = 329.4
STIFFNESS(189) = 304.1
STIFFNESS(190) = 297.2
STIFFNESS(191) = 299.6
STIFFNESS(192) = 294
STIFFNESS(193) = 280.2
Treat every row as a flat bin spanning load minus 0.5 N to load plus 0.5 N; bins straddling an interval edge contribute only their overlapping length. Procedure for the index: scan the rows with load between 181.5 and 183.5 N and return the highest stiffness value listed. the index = 287.2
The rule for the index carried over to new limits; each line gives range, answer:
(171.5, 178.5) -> 259.1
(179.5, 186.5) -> 319.9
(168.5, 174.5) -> 220.4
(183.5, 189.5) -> 329.4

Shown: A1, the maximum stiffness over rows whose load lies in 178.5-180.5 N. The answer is 260.7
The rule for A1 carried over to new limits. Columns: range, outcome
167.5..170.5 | 219.6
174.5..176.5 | 226.9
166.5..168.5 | 225.4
